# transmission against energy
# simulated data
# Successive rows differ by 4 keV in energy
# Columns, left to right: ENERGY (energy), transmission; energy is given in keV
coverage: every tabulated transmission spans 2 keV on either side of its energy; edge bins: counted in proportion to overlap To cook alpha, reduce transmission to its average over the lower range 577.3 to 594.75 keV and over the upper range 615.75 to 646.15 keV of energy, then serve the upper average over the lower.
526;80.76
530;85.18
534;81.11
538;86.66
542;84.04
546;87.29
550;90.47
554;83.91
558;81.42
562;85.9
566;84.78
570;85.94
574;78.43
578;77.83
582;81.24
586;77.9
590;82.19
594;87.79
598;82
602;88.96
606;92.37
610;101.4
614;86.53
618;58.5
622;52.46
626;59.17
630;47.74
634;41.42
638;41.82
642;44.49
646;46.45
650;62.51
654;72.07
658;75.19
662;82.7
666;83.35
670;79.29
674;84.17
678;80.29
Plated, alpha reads 0.6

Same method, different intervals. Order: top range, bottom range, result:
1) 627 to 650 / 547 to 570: 0.55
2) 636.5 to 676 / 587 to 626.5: 0.85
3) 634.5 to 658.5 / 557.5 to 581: 0.67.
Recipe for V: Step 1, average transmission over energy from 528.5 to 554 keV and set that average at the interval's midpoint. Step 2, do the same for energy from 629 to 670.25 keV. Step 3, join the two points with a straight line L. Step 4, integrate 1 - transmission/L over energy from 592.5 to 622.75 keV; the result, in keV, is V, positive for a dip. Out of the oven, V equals -4.9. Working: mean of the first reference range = 85.7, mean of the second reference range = 61.1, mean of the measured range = 82.3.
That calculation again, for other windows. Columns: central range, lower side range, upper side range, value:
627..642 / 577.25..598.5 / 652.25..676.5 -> 6.6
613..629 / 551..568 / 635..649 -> -1.8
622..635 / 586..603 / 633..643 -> 0.3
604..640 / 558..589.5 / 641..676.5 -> 5.4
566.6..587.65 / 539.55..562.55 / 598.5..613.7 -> 1.9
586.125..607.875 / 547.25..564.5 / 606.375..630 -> -2.9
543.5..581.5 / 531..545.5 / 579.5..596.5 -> -0.3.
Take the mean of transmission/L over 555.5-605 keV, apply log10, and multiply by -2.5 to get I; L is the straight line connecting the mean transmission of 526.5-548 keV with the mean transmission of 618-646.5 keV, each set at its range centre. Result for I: -0.222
